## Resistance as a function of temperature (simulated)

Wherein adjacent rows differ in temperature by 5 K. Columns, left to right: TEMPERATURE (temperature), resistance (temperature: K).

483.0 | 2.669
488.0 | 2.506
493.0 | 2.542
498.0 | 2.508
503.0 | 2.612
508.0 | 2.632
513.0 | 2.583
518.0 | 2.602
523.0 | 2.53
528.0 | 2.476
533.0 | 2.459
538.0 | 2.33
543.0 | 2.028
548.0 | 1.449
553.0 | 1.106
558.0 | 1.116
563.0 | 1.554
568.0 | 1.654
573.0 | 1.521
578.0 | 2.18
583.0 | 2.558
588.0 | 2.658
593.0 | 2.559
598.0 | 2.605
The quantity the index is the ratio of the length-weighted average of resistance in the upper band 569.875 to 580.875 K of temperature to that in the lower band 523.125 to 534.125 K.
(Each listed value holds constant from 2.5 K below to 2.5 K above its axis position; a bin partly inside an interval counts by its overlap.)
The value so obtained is 0.75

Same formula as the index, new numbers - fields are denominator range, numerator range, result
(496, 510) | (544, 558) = 0.51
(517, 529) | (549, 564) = 0.49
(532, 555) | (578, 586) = 1.32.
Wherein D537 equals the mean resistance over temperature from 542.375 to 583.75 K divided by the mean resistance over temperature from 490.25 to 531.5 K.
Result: 0.6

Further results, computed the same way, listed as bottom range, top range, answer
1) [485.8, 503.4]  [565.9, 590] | 0.83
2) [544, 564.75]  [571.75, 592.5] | 1.71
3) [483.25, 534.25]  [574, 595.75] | 0.95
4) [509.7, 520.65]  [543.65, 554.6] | 0.55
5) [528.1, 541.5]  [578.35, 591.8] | 1.06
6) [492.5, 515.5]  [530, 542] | 0.91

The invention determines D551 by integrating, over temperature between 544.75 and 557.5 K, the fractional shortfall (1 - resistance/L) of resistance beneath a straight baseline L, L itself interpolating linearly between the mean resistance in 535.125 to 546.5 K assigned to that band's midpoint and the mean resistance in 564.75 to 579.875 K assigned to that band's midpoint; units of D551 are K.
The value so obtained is 4.5 K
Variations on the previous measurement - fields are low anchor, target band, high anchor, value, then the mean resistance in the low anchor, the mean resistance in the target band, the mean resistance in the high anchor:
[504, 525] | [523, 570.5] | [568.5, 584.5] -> 9.7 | 2.59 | 1.84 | 2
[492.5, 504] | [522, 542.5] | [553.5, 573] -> -4.7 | 2.55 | 2.4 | 1.42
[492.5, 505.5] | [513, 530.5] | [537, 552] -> -2.9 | 2.56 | 2.54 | 1.81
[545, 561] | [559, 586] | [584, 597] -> 1.5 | 1.26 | 1.86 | 2.6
